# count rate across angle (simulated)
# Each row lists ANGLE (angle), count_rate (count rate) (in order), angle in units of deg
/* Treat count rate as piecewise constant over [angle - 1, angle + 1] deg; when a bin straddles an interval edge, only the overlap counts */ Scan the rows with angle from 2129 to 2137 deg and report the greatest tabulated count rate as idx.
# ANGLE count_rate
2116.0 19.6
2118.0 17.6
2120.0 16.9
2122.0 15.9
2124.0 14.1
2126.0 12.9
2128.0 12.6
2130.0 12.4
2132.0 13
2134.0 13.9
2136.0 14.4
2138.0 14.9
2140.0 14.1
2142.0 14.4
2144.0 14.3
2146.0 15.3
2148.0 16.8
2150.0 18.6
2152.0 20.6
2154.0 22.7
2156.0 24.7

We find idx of 14.4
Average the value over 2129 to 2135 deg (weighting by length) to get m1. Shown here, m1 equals 13.1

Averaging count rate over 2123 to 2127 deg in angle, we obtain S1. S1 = 13.5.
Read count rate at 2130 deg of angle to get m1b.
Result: 12.4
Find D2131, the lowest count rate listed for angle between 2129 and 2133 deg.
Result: 12.4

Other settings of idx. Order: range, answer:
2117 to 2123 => 17.6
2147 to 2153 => 20.6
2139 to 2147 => 15.3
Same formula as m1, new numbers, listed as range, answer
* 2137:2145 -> 14.4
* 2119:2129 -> 14.5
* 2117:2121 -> 17.2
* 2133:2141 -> 14.3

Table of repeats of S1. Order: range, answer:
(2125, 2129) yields 12.8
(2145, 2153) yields 17.8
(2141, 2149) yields 15.2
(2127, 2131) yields 12.5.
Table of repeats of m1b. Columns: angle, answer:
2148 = 16.8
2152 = 20.6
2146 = 15.3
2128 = 12.6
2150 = 18.6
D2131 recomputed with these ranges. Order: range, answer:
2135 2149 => 14.1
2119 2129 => 12.6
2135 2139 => 14.4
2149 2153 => 18.6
